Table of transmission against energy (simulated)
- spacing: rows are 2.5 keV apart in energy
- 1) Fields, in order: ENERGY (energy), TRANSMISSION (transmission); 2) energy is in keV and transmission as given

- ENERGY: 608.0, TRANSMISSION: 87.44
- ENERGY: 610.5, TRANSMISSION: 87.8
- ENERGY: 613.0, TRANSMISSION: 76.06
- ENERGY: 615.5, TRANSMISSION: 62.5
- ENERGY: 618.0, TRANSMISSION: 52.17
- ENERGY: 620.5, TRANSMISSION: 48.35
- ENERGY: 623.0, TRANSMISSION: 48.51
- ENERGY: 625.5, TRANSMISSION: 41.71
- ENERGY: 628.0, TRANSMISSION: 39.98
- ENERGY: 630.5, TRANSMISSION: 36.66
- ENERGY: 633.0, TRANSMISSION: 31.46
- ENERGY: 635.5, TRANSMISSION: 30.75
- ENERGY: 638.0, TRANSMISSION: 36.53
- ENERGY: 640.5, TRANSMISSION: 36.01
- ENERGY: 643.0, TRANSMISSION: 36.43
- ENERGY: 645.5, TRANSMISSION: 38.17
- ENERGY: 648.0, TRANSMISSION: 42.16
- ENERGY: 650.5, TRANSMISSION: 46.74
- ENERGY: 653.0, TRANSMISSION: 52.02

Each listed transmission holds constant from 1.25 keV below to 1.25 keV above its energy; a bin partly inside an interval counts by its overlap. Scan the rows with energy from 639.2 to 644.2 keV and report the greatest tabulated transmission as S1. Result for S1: 36.43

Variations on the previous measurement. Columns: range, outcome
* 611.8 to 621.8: 76.06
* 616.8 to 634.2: 52.17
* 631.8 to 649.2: 42.16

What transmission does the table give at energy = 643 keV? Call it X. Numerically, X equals 36.43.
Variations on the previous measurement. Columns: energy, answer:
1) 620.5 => 48.35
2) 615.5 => 62.5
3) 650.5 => 46.74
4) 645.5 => 38.17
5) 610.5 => 87.8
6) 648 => 42.16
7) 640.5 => 36.01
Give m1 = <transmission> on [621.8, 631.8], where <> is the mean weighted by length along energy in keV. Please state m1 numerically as 41.6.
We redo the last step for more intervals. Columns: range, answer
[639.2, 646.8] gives 36.9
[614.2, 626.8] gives 50.7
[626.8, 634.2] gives 36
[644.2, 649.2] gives 40.1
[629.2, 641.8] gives 34.3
